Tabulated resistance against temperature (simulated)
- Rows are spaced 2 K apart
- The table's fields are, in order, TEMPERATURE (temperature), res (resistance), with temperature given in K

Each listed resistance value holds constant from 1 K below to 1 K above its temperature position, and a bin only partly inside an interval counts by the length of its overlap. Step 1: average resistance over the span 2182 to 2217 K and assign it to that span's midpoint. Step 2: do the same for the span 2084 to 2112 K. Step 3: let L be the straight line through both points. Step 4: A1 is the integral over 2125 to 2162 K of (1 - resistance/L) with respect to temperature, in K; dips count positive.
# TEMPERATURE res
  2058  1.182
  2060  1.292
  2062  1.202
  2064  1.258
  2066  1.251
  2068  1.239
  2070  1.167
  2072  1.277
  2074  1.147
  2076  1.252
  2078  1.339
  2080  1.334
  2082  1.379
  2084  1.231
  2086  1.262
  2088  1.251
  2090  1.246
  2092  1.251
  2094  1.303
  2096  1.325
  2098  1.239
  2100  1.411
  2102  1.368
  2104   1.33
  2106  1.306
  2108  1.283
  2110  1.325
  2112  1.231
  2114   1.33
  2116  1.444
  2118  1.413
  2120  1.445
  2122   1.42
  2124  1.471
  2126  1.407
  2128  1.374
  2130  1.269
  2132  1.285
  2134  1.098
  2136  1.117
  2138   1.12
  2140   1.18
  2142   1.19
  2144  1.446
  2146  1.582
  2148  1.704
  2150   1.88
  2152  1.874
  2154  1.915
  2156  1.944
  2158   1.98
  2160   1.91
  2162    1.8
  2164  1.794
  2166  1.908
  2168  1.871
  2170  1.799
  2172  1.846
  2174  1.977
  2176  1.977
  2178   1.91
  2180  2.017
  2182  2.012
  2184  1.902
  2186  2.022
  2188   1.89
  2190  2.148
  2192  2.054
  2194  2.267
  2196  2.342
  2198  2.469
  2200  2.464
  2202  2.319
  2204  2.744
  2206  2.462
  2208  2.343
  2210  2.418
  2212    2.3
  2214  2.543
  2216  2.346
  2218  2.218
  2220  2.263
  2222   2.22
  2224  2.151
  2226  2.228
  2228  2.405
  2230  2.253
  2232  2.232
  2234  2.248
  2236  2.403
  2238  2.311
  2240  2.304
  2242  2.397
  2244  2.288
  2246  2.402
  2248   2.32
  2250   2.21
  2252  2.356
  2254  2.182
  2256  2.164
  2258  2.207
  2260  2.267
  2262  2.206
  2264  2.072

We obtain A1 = 4.84 K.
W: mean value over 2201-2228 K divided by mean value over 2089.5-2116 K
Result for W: 1.8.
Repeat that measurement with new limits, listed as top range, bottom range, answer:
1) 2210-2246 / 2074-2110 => 1.78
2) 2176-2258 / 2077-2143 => 1.73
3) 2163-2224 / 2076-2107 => 1.66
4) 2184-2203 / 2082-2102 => 1.71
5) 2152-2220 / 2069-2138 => 1.63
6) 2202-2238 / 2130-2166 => 1.48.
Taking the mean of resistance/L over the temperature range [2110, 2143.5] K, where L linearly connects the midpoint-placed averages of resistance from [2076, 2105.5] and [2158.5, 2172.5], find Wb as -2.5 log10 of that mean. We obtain 0.20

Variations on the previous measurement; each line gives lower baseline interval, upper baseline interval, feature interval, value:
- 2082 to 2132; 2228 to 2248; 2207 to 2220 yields -0.106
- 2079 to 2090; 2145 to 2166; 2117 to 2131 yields 0.141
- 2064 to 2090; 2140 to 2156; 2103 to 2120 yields 0.084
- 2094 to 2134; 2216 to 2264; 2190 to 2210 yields -0.200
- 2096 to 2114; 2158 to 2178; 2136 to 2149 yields 0.222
